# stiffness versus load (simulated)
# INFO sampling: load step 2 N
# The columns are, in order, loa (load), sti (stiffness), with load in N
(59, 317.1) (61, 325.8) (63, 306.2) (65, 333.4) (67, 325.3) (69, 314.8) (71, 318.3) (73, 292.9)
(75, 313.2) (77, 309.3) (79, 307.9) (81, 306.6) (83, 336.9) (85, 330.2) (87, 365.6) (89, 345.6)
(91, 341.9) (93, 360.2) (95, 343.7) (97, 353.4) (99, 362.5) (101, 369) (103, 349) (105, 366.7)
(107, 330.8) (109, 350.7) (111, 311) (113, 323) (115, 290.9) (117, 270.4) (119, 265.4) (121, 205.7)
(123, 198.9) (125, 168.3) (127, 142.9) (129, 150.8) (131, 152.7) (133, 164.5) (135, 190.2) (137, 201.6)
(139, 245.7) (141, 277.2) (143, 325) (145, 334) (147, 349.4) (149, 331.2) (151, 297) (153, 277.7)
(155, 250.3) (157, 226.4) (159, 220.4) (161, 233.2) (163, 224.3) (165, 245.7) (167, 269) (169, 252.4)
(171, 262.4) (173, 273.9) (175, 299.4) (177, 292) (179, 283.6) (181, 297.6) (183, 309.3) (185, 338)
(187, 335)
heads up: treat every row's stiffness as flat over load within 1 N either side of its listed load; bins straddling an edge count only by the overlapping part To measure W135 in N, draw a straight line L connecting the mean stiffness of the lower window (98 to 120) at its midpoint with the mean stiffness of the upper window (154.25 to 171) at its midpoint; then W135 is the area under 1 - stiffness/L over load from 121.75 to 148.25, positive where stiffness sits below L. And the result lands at 5.4 N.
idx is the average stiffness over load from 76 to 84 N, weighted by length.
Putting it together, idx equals 315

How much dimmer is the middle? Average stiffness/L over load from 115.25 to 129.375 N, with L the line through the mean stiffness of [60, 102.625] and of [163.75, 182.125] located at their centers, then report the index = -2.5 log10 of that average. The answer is 0.43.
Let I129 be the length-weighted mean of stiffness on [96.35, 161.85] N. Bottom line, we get 269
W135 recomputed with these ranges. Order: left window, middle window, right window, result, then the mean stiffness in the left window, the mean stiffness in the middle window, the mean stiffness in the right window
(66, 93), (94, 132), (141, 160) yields 3.7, 325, 279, 289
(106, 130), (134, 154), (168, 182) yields -1.4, 251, 283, 280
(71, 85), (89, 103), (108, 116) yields -1.7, 313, 354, 319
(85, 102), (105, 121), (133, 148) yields 0.8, 354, 304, 267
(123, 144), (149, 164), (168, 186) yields -0.4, 202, 253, 290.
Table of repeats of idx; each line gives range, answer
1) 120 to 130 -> 173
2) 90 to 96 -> 349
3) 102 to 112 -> 342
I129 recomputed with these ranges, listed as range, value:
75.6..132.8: 295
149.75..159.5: 258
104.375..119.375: 314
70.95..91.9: 325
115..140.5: 202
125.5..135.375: 159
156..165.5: 229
